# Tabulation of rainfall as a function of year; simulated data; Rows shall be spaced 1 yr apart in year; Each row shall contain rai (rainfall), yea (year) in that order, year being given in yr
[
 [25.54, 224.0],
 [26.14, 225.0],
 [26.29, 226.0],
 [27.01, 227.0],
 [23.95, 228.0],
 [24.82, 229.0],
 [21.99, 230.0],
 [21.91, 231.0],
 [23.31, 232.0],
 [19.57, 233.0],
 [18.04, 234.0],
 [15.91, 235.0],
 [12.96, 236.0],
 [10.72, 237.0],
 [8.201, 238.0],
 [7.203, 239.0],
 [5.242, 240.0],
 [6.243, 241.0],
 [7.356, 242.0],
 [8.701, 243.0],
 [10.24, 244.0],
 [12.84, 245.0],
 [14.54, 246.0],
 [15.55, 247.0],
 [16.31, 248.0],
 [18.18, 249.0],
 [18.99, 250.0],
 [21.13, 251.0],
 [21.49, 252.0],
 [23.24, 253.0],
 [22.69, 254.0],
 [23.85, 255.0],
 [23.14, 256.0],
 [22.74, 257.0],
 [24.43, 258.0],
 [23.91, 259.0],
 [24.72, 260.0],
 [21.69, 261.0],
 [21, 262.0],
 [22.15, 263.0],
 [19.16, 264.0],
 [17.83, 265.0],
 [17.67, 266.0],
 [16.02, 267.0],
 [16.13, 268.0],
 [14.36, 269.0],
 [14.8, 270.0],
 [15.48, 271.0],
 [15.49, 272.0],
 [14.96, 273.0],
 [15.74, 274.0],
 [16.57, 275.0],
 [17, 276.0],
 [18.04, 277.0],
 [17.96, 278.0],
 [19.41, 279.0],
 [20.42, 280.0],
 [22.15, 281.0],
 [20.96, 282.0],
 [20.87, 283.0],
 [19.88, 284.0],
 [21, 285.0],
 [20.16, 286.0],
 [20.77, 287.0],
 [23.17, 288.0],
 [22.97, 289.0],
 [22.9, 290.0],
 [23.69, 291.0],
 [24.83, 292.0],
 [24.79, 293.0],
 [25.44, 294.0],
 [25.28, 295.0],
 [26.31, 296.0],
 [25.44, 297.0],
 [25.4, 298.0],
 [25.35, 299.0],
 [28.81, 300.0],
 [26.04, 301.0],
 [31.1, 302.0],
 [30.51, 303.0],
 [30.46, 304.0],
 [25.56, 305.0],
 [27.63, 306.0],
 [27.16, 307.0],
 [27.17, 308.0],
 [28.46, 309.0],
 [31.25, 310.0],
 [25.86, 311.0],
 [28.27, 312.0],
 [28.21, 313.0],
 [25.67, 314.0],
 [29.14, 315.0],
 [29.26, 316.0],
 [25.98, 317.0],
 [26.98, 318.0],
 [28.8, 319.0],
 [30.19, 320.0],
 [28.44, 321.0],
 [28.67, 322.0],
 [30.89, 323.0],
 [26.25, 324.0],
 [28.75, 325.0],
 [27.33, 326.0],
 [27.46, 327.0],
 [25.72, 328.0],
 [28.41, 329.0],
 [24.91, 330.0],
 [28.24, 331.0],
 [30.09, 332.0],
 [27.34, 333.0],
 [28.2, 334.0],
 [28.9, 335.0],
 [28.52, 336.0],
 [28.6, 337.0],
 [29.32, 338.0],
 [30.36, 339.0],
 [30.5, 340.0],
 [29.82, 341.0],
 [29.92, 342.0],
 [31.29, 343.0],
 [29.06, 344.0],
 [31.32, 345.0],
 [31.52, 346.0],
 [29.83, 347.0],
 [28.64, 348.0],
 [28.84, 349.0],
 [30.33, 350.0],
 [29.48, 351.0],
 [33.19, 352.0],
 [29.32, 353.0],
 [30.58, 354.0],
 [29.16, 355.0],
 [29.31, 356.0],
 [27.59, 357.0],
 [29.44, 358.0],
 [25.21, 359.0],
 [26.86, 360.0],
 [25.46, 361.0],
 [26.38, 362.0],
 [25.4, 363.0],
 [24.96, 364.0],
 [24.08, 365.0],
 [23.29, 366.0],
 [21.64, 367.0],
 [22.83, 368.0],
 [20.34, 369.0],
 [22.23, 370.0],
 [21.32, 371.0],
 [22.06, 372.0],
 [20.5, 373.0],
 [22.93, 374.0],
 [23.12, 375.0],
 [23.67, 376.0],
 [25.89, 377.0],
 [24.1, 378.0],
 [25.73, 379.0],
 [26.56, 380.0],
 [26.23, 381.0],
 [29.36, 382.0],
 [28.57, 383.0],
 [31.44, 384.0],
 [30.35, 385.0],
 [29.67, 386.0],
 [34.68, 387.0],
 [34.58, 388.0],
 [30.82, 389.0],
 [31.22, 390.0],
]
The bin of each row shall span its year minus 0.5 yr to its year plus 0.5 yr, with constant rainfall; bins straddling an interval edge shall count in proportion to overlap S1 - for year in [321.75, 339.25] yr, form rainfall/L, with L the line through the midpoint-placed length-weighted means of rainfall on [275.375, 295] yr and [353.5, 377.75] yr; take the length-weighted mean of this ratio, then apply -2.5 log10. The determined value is -0.21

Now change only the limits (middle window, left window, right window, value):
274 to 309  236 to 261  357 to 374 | -0.22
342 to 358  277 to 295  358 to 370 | -0.24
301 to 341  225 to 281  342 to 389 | -0.20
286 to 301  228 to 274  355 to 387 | -0.21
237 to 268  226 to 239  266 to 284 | 0.06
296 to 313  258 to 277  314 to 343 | -0.14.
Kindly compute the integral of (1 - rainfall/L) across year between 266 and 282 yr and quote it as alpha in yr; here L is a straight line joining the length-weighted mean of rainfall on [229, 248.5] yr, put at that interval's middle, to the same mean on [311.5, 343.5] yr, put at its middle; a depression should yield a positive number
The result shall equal 2.08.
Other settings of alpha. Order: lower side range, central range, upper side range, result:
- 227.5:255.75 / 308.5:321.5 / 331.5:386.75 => -2.81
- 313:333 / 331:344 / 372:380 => -1.24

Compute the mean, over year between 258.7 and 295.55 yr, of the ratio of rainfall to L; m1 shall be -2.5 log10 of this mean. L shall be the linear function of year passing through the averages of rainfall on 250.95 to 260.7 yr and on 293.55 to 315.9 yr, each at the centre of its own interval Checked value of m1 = 0.25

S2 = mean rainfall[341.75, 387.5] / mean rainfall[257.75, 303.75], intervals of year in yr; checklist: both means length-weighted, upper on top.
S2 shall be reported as 1.26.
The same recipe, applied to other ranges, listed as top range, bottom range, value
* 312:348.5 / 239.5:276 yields 1.65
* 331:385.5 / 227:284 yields 1.53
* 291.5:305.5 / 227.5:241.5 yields 1.71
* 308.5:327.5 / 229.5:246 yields 2.14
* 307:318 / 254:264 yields 1.22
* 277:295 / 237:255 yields 1.54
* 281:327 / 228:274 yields 1.51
